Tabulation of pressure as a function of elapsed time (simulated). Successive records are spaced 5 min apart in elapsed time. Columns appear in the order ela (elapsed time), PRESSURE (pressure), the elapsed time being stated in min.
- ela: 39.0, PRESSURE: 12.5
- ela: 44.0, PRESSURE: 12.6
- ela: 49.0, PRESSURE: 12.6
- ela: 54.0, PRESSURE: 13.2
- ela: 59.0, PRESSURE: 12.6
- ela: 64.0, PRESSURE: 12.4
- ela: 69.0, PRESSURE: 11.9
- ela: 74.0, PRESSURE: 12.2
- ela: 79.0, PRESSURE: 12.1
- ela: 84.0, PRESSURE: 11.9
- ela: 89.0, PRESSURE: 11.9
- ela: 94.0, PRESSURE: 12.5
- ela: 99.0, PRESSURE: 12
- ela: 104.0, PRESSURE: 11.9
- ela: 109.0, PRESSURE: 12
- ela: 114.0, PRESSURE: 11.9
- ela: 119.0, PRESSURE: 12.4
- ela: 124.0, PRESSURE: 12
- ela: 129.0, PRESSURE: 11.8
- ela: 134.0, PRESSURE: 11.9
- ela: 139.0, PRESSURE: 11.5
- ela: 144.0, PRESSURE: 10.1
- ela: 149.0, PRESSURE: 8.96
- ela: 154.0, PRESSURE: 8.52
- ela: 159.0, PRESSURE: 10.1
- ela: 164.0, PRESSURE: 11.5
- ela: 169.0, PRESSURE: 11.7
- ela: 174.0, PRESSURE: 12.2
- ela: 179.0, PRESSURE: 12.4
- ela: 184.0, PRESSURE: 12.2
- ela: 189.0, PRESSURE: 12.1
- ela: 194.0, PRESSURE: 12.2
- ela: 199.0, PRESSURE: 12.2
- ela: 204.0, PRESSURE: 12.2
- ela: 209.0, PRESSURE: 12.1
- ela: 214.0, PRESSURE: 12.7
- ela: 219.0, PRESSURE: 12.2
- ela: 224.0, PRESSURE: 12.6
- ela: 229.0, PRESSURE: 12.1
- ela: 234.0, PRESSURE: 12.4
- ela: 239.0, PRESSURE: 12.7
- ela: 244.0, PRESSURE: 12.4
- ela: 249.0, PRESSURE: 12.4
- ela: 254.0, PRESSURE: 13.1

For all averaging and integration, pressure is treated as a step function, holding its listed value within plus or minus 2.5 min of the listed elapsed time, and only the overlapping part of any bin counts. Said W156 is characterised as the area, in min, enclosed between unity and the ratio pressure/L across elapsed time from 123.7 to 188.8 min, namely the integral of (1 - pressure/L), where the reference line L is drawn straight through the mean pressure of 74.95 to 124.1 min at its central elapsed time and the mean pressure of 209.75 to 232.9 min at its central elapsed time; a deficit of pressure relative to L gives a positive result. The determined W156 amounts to 5.7 min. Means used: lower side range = 12.1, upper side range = 12.4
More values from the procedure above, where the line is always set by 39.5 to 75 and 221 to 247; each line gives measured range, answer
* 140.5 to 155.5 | 3.70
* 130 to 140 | 0.59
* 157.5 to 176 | 1.55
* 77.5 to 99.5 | 0.73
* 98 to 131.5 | 1.31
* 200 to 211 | 0.25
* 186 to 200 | 0.32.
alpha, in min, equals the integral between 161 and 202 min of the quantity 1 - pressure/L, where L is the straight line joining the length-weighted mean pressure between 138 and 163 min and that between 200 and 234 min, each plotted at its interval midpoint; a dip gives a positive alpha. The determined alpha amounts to -3.9 min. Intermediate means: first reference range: 9.84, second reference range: 12.3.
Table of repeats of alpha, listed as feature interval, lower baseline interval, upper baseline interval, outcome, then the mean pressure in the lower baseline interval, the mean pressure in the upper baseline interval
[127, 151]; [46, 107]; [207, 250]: 2.8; 12.3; 12.4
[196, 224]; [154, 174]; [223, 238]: -0.9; 10.9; 12.4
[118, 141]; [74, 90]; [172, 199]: 0.4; 12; 12.2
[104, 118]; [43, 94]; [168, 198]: 0.3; 12.3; 12.2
